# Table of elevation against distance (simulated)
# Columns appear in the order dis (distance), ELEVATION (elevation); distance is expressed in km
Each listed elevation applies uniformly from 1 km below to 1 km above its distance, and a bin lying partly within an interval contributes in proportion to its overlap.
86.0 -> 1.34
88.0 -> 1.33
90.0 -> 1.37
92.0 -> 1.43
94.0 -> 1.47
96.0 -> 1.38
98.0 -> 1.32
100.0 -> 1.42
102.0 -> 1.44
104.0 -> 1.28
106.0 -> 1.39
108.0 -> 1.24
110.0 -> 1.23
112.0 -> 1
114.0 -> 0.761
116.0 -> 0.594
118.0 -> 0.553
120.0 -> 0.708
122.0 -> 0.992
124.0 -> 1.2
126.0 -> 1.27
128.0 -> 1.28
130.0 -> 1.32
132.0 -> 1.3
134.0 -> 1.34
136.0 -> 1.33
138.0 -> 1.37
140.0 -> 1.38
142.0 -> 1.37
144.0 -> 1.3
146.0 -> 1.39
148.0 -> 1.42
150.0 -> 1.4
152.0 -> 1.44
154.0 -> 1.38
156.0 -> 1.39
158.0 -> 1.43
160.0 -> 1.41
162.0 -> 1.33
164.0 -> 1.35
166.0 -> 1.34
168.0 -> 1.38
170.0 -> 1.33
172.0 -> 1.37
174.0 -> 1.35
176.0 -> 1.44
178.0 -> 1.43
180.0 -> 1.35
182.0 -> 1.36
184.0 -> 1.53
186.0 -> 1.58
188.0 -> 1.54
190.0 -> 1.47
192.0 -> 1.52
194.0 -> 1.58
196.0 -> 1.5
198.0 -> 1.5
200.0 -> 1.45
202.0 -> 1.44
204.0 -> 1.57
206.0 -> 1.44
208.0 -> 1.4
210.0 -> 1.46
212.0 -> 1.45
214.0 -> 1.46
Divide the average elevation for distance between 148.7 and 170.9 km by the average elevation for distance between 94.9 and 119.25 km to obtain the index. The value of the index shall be 1.2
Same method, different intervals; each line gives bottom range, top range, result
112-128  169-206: 1.62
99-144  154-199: 1.22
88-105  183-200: 1.10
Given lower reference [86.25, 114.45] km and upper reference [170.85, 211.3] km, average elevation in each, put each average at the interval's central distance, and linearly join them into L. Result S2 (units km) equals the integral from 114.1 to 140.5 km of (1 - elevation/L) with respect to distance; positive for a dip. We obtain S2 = 4.77 km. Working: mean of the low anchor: 1.3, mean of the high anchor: 1.46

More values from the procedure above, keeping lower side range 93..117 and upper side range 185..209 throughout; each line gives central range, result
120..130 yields 1.0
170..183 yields 0.5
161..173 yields 0.5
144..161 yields -0.5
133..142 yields -0.3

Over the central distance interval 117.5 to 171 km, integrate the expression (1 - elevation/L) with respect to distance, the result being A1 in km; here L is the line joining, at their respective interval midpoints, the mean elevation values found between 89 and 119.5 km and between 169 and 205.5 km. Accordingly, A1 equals 1.2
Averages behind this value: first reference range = 1.18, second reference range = 1.46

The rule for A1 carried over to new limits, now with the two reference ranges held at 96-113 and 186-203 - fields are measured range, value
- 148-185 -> 1.3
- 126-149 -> 0.5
